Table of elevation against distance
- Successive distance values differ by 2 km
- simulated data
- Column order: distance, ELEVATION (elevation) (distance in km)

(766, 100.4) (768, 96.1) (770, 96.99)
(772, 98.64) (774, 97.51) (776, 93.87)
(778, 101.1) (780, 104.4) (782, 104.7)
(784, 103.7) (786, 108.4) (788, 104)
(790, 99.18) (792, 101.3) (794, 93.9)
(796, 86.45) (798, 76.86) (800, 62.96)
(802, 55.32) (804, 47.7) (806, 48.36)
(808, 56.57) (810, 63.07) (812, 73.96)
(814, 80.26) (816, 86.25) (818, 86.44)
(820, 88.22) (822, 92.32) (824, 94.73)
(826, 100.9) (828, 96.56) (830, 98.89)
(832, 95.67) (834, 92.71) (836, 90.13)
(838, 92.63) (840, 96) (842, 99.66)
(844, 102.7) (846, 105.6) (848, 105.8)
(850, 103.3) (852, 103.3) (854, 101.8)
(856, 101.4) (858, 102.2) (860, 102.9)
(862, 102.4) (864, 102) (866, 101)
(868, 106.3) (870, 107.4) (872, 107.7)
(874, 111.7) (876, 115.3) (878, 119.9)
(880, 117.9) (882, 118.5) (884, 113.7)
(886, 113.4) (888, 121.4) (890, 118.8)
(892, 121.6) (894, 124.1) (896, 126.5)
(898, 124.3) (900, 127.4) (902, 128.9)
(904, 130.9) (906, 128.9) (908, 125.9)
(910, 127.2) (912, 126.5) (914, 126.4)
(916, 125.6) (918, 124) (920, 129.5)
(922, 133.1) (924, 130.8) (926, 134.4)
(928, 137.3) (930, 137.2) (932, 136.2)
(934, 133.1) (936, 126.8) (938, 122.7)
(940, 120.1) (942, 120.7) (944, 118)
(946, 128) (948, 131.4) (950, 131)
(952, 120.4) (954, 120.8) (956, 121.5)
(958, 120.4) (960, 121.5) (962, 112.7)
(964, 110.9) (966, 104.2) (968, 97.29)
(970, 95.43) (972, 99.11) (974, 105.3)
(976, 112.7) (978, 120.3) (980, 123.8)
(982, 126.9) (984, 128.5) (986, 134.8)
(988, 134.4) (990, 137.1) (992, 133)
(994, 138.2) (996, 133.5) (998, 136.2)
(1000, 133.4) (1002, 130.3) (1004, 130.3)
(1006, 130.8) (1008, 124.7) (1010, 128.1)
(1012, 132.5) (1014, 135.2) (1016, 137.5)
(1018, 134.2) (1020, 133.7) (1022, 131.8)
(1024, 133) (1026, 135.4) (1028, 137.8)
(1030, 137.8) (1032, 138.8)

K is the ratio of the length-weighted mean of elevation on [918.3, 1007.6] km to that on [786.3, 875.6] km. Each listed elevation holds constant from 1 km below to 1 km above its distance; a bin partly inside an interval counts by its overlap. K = 1.36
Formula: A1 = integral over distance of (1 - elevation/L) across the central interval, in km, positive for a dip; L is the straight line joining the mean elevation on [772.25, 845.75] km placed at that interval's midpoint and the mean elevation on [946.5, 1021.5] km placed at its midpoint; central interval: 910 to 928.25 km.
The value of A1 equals -3.0 km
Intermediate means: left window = 88.5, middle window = 129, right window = 124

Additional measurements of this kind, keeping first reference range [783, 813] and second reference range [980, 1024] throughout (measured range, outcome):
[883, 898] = -2.5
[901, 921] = -3.5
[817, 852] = -3.3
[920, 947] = -3.5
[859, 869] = -0.7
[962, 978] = 2.4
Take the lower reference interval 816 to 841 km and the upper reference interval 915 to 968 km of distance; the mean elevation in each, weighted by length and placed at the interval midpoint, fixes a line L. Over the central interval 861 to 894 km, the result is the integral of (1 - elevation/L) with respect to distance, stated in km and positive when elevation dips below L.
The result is -1.8 km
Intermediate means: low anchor 93.5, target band 113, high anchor 125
